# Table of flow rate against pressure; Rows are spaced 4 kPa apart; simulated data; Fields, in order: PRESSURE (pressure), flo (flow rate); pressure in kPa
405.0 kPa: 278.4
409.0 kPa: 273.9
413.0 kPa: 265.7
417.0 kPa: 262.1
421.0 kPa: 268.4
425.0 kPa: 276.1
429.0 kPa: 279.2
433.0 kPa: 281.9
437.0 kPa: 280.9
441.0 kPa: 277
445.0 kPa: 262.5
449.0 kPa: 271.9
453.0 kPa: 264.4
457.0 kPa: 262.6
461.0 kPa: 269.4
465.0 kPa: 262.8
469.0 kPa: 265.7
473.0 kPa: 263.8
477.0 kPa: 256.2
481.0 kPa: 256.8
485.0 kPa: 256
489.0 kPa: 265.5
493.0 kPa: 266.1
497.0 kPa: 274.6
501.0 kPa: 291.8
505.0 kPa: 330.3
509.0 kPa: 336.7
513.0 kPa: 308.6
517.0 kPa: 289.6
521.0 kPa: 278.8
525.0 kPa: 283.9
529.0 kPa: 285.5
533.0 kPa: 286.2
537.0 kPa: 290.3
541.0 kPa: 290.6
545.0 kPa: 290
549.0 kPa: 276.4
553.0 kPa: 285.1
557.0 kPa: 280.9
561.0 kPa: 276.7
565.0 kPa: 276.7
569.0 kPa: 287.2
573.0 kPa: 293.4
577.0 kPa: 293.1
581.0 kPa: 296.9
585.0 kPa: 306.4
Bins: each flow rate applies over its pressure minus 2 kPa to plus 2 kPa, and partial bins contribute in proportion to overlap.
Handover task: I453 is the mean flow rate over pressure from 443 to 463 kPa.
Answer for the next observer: 266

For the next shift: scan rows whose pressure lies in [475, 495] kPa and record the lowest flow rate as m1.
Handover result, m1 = 256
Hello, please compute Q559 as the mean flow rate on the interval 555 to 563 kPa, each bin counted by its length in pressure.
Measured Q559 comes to 279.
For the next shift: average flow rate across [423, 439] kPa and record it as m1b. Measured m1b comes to 280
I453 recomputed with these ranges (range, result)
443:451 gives 267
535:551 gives 287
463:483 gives 261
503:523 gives 309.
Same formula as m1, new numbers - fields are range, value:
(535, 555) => 276.4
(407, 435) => 262.1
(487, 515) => 265.5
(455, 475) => 262.6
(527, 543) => 285.5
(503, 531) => 278.8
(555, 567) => 276.7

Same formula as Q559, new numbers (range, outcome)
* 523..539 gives 286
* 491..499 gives 270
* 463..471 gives 264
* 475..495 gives 260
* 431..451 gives 275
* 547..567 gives 279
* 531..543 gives 289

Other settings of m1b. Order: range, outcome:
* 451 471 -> 265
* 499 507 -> 311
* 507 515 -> 323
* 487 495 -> 266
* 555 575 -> 283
